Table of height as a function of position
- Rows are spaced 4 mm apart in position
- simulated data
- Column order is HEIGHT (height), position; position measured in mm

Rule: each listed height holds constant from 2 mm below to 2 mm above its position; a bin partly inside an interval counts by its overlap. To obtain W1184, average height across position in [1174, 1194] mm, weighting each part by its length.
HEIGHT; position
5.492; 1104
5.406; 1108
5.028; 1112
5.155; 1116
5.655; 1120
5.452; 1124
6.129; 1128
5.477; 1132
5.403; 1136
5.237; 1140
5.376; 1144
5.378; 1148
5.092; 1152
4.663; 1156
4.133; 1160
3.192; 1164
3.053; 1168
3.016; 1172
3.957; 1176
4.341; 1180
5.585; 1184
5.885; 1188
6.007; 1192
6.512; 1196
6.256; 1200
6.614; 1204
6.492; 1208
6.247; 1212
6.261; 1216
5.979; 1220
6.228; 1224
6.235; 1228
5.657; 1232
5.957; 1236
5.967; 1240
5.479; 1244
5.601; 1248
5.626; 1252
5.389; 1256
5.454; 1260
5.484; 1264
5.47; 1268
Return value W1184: 5.15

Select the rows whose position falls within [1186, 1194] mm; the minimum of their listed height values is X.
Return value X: 5.885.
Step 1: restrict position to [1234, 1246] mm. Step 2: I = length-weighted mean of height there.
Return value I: 5.8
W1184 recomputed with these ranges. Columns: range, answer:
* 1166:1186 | 3.99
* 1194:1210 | 6.47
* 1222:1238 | 6.02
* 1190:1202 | 6.26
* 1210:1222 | 6.16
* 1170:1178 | 3.49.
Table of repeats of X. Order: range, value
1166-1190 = 3.016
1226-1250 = 5.479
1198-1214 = 6.247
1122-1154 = 5.092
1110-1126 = 5.028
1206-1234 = 5.657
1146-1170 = 3.053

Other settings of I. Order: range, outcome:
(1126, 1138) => 5.67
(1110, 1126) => 5.32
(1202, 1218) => 6.4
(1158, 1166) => 3.66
